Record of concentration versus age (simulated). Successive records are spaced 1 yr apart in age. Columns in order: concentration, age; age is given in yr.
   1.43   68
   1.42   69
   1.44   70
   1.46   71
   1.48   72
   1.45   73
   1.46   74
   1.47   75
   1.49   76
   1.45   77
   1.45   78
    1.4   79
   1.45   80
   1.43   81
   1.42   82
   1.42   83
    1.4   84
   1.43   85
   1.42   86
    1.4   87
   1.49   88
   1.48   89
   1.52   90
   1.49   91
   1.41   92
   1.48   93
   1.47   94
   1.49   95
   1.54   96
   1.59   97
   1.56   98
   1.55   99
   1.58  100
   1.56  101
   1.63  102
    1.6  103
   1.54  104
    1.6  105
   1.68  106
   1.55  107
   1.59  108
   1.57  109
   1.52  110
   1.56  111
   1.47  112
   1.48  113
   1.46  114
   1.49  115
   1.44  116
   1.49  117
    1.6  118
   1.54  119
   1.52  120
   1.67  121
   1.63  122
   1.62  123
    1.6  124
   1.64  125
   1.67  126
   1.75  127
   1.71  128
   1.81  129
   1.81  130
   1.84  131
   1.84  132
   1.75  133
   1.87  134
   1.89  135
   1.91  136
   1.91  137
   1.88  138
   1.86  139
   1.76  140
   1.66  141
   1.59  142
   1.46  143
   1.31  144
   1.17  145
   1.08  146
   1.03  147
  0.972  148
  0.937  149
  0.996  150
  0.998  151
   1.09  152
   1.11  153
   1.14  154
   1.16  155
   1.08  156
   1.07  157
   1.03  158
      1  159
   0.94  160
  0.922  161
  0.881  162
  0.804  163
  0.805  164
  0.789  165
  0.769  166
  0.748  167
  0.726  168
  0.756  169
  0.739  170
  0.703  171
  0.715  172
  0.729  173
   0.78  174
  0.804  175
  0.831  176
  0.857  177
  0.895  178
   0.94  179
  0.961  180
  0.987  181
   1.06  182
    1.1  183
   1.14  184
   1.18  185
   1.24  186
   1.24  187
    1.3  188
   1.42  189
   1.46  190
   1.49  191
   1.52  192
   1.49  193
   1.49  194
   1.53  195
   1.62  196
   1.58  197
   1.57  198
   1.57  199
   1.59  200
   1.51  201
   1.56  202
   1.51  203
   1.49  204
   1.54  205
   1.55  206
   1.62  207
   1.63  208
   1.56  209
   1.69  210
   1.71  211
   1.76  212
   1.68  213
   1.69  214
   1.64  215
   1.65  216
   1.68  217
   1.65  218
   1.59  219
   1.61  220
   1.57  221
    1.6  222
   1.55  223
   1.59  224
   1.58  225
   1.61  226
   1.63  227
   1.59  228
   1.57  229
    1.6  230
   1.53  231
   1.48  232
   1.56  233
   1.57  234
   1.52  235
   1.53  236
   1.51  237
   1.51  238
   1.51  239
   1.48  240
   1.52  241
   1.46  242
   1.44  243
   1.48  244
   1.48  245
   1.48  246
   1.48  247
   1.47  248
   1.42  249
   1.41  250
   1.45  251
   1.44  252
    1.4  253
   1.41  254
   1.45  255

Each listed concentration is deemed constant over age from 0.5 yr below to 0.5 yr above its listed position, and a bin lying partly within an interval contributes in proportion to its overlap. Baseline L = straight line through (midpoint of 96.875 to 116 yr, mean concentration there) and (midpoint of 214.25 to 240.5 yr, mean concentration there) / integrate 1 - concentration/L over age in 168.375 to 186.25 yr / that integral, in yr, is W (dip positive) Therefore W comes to 7.5 yr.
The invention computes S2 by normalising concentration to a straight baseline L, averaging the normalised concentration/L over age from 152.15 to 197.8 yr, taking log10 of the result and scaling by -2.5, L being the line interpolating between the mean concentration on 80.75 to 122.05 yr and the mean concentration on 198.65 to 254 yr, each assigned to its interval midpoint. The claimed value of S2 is 0.41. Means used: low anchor 1.52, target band 1.06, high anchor 1.55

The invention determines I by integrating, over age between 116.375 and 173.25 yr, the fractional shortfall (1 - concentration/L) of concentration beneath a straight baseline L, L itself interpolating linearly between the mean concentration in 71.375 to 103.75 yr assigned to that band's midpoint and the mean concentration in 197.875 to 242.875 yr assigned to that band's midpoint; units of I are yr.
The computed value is 7.9 yr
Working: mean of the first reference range 1.48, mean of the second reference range 1.58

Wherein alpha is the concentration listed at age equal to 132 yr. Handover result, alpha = 1.84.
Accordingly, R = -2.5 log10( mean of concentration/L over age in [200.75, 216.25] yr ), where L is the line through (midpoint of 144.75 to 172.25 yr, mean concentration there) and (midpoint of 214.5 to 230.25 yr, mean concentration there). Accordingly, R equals -0.11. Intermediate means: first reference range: 0.934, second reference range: 1.61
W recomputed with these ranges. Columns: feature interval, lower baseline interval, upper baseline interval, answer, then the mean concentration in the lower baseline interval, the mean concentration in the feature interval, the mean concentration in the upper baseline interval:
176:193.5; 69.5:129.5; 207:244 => 4.3 yr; 1.53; 1.18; 1.58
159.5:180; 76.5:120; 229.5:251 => 9.4 yr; 1.5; 0.81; 1.5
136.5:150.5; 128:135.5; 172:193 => 2.2 yr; 1.82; 1.4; 1.1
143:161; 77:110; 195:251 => 5.4 yr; 1.51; 1.07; 1.56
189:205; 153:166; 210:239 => -2.4 yr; 0.966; 1.53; 1.6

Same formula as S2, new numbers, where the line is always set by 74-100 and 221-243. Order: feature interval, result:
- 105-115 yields -0.04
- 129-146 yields -0.14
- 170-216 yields 0.15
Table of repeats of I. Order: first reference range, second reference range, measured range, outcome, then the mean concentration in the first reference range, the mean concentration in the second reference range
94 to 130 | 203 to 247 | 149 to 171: 9.1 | 1.58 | 1.57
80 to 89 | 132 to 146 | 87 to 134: -1.1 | 1.43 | 1.68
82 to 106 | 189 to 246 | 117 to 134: -1.8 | 1.51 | 1.56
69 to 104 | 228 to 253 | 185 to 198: 0.4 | 1.48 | 1.5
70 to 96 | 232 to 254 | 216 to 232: -1.3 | 1.45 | 1.48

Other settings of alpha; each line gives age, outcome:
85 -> 1.43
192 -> 1.52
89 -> 1.48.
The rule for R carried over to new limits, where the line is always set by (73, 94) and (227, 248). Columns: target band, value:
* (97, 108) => -0.09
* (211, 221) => -0.10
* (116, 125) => -0.08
